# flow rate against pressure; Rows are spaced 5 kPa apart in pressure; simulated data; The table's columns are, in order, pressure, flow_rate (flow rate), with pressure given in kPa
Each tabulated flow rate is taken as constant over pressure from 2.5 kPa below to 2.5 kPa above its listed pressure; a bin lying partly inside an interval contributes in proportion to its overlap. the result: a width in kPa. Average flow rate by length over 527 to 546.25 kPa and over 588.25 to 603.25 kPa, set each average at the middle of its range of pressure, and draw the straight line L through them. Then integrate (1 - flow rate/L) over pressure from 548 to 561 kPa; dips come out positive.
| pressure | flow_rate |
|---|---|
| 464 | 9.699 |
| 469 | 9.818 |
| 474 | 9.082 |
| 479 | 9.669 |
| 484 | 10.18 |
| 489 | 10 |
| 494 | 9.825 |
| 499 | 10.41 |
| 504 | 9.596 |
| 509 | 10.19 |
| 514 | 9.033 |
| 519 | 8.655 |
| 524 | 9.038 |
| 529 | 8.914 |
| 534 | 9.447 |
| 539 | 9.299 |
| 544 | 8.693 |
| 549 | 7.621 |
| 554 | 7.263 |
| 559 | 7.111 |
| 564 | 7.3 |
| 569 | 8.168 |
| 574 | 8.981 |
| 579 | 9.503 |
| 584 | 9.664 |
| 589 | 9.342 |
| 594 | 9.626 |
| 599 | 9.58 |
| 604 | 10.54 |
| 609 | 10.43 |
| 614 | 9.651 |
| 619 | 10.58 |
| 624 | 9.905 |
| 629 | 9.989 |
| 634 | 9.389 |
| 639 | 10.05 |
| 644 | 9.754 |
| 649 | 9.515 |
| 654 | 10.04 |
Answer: 2.7 kPa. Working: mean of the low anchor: 9.1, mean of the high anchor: 9.66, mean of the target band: 7.31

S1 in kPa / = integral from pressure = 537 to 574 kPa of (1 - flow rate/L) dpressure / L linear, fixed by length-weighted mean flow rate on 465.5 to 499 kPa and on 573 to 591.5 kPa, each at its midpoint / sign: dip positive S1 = 5.98 kPa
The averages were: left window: 9.81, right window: 9.4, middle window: 7.98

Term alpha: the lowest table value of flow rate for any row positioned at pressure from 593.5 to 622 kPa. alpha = 9.58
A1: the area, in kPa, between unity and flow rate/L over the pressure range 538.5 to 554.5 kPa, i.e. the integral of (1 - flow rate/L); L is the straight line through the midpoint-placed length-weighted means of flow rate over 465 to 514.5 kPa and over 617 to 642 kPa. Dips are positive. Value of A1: 2.7 kPa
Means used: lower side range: 9.81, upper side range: 9.97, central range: 8.2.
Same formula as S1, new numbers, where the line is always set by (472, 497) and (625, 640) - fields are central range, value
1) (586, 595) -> 0.3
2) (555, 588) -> 4.5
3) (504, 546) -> 2.5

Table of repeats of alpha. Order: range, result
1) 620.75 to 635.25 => 9.389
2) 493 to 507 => 9.596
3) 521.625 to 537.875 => 8.914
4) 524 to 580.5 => 7.111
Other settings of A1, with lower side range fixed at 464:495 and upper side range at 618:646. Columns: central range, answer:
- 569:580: 1.0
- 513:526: 1.2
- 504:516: 0.2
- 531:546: 1.0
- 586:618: 0.0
